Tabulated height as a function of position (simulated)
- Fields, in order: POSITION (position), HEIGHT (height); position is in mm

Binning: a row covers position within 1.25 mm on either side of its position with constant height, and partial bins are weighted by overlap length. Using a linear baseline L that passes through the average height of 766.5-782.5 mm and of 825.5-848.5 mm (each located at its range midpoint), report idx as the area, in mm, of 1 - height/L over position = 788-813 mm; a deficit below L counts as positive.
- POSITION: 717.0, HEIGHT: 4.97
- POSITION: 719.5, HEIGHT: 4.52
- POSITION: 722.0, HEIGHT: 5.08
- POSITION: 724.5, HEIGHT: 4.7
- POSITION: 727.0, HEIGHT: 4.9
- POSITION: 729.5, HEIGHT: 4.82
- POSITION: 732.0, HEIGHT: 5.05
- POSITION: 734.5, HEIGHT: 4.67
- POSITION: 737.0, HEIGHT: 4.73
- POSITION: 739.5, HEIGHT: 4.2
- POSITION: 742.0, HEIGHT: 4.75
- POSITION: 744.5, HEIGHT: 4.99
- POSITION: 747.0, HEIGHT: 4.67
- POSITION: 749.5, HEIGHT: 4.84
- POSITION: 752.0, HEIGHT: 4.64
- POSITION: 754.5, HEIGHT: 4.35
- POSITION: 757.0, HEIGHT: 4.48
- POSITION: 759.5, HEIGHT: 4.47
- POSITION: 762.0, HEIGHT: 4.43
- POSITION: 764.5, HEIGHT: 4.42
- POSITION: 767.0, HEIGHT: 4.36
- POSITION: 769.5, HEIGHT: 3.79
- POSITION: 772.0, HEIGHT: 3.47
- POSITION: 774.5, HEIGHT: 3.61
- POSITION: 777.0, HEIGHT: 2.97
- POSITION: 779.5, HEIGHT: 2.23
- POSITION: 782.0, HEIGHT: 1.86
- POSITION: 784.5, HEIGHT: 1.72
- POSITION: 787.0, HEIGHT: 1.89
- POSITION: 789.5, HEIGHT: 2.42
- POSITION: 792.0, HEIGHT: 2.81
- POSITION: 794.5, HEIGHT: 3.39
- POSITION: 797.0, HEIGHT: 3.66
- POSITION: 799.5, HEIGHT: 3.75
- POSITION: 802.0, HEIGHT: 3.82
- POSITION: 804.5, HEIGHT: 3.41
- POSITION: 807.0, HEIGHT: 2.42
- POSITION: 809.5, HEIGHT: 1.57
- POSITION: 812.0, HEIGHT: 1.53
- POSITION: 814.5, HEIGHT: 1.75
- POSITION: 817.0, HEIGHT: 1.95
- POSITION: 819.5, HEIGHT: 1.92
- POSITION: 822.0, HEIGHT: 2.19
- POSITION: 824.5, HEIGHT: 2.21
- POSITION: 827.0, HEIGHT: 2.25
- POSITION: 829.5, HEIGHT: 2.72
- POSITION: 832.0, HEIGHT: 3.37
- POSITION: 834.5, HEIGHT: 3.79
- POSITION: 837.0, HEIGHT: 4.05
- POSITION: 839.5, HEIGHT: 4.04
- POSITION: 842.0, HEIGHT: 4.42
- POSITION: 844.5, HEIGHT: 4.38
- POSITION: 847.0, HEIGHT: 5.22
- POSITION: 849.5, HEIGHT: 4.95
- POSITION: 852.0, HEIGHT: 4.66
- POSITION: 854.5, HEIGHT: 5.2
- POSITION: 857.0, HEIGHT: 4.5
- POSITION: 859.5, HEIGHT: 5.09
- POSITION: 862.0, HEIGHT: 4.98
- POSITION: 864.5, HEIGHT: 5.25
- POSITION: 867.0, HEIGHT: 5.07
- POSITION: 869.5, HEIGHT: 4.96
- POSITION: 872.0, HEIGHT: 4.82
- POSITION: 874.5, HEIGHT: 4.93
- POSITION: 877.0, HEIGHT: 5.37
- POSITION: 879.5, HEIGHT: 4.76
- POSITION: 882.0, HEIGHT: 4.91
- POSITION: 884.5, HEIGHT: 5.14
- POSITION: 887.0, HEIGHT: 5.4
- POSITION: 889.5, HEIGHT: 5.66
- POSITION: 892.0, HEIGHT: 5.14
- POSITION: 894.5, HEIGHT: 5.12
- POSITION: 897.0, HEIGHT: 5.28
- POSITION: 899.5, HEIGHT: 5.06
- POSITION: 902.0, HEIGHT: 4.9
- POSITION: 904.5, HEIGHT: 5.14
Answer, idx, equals 4.03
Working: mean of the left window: 3.19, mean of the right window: 3.8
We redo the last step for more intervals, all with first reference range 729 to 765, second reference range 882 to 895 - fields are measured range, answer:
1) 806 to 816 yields 6.3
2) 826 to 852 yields 5.6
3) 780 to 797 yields 8.4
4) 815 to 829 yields 8.0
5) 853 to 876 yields 0.8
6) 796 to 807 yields 3.1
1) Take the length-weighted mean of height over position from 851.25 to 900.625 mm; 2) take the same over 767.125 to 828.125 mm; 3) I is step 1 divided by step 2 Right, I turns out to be 1.92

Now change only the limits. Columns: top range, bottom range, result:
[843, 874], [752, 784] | 1.33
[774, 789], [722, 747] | 0.49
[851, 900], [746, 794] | 1.43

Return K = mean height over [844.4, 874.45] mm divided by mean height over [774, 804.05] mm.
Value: 1.7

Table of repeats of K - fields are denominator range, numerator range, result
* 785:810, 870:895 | 1.75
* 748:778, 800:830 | 0.56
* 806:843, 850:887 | 1.87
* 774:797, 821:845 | 1.29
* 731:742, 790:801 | 0.72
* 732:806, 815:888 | 1.11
